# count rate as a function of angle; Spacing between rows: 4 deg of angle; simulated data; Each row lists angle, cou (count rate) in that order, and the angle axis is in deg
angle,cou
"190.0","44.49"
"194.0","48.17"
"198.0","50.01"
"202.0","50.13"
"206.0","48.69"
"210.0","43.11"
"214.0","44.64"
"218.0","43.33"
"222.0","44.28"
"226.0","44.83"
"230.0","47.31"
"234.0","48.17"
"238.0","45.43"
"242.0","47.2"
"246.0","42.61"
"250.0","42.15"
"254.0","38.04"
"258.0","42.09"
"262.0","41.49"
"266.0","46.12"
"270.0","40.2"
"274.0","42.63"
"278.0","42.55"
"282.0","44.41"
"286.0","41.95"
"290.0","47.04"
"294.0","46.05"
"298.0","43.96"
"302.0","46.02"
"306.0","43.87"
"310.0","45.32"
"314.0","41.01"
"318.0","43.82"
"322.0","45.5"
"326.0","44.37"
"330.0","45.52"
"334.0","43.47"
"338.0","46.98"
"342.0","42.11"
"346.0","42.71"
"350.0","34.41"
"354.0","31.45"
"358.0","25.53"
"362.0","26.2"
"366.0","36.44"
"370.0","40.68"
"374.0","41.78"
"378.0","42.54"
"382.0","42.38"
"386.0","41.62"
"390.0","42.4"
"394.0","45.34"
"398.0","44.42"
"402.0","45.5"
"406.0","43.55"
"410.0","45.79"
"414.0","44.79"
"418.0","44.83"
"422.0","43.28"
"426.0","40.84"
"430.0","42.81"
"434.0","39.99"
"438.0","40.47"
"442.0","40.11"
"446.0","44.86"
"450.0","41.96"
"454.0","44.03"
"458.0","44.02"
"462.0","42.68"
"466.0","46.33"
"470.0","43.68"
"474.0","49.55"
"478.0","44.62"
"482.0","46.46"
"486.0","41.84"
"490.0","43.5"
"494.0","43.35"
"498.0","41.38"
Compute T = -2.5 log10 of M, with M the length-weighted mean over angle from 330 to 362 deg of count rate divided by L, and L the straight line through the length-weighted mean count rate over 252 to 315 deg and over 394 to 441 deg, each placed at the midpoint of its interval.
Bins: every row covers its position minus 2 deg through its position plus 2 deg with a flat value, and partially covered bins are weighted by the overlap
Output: 0.15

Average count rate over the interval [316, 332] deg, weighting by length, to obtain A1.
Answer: 44.8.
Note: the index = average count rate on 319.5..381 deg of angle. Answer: 39.4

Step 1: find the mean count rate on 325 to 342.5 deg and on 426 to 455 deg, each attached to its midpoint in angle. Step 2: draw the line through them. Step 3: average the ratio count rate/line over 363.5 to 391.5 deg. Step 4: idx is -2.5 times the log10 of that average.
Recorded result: 0.07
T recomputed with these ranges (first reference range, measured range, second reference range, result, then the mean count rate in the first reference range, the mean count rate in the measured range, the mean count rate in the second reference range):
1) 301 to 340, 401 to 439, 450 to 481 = 0.04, 44.6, 43.2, 44.8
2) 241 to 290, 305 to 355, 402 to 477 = 0.01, 42.7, 42.5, 43.6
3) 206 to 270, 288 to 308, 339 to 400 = -0.09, 44.1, 45.4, 38.8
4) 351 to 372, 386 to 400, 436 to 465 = -0.21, 32.2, 43.7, 42.7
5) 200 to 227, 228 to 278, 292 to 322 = 0.04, 45.6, 43.6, 44.4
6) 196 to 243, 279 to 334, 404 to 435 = 0.02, 46.4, 44.5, 43.3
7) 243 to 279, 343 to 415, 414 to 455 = 0.07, 42.1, 39.8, 42.4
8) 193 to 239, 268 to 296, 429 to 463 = 0.04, 46.5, 43.5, 42.3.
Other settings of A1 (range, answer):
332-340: 45.2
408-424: 44.7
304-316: 43.4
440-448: 42.5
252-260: 40.1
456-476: 45.3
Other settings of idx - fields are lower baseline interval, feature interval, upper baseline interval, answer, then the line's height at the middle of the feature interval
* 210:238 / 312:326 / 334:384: -0.09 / 40.1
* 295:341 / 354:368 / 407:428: 0.43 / 44.2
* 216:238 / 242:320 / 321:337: 0.04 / 45.2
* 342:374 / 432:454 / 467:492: 0.01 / 42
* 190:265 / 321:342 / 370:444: -0.03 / 43.8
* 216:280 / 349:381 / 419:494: 0.23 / 43.5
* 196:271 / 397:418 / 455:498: -0.01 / 44.5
